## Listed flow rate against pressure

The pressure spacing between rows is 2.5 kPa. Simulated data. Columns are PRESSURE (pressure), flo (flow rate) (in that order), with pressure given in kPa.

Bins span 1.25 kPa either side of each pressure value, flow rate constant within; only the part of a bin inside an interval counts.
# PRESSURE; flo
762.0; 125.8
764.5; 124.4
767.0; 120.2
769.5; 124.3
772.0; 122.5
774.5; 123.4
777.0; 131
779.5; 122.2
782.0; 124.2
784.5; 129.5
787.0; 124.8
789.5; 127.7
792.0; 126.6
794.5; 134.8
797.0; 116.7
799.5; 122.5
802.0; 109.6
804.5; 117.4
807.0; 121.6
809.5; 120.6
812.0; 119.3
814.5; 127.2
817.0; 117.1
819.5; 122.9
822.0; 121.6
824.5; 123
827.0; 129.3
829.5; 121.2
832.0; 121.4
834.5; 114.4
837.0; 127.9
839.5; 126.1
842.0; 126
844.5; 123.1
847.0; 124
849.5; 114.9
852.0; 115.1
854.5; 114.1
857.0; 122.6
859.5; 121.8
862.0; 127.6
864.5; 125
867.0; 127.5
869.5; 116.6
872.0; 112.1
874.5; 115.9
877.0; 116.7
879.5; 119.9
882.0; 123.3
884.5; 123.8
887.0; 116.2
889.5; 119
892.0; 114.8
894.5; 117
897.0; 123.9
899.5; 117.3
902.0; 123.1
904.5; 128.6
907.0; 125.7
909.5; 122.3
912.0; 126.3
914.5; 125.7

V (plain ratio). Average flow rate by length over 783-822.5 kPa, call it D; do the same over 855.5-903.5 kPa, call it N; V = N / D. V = 1.0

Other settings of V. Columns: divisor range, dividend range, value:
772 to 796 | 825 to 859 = 0.96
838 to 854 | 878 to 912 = 1.00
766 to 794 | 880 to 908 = 0.97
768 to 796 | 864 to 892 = 0.94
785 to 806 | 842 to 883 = 0.98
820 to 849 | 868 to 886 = 0.96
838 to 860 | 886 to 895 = 0.97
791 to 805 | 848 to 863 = 0.98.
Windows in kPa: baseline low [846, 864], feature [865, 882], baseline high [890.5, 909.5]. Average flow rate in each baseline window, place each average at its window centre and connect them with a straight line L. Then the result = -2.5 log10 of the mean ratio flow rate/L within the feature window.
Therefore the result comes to 0.02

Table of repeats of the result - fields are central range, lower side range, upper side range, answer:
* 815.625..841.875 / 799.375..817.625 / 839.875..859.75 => -0.03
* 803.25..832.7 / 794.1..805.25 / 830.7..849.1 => -0.01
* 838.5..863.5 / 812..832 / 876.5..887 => 0.00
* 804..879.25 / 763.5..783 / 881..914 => 0.01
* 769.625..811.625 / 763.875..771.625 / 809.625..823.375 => -0.01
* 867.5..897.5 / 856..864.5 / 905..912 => 0.06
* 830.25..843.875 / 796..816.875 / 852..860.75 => -0.04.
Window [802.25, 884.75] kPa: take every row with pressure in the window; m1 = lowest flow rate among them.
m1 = 112.1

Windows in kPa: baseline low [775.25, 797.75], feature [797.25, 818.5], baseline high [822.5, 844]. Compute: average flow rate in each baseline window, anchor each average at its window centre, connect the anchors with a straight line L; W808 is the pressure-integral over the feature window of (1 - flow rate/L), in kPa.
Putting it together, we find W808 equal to 0.99 kPa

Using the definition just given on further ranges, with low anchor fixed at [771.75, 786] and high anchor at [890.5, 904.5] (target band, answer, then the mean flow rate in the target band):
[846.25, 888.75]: 0.59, 120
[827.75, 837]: 0.18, 121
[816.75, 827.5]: 0.07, 123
